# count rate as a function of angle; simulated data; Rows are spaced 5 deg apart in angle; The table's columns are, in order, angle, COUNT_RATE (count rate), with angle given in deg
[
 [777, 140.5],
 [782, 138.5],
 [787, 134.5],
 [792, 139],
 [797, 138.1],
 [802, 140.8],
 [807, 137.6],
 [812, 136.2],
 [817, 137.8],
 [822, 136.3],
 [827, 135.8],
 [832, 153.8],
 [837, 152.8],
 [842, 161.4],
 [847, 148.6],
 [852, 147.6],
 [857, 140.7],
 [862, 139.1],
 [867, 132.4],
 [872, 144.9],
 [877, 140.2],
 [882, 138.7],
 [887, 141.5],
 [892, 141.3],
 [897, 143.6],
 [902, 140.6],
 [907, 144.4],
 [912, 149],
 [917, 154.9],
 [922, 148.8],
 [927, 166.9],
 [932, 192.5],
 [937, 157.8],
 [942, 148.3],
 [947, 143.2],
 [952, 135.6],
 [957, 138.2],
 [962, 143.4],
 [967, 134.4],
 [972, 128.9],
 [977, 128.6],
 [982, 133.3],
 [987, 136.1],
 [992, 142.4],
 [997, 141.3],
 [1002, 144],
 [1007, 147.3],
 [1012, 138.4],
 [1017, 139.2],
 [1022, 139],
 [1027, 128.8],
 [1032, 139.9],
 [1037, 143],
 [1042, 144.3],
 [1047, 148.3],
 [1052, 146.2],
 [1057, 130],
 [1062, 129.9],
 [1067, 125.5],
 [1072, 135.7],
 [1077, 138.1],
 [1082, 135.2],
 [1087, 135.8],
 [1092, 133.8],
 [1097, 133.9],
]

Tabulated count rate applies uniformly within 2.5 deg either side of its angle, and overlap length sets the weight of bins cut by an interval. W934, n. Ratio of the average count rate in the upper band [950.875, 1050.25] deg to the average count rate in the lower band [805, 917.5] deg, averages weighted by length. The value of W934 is 0.97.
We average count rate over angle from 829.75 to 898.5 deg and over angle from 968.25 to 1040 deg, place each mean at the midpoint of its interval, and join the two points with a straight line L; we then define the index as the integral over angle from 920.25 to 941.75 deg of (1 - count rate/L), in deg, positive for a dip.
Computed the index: -3.6 deg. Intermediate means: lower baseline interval 145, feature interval 165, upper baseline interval 138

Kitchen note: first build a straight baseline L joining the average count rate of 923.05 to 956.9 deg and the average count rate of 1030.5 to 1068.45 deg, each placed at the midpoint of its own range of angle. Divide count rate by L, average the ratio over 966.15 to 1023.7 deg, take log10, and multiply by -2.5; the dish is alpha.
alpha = 0.07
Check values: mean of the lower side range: 156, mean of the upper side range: 139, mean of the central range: 138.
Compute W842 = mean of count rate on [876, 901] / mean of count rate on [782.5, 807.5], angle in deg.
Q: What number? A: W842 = 1.02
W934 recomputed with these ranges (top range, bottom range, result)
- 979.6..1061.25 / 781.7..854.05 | 0.98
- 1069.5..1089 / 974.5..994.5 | 1.01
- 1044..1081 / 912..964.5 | 0.89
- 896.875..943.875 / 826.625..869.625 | 1.06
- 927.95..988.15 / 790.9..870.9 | 1.01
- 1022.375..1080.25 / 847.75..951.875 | 0.93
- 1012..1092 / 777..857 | 0.96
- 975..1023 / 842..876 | 0.97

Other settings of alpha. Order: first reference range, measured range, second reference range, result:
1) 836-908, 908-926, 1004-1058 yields -0.07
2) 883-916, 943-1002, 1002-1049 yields 0.04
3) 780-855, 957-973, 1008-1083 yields 0.02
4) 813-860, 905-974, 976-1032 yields -0.06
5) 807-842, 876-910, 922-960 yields 0.06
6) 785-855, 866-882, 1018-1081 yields 0.01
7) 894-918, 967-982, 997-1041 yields 0.10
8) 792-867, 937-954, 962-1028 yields -0.04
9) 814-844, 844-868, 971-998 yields 0.01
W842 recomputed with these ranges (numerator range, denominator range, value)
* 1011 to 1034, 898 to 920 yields 0.93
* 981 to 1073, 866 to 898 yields 0.99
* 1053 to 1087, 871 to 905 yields 0.94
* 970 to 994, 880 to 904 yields 0.95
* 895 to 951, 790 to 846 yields 1.07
